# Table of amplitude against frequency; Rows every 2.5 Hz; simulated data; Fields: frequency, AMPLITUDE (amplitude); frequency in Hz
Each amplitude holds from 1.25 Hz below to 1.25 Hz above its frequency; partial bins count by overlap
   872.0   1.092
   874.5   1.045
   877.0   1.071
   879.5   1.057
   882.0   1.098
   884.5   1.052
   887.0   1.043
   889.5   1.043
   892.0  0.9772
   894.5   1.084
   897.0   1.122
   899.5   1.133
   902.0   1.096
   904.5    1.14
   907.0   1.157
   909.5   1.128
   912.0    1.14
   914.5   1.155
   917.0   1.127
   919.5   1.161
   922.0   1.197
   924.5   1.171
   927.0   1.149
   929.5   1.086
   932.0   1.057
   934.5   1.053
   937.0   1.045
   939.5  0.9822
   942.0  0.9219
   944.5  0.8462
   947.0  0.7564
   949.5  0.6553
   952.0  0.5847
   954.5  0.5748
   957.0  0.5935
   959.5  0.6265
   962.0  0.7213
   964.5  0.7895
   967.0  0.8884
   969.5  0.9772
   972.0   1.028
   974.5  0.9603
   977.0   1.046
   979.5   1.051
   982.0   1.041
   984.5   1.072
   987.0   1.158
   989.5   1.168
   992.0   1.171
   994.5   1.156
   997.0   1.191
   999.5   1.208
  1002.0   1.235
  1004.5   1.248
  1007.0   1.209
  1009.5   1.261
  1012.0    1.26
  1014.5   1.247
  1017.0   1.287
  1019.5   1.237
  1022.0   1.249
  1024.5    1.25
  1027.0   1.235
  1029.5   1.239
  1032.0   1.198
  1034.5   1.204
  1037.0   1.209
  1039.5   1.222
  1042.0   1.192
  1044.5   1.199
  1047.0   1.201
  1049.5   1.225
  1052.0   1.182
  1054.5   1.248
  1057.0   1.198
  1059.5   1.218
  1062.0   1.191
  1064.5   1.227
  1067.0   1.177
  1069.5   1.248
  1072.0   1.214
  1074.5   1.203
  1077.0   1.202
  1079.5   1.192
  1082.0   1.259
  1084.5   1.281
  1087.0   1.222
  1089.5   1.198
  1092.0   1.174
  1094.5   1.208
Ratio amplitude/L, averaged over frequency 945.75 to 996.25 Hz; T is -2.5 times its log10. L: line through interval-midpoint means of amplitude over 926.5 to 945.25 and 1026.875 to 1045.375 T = 0.20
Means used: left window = 1.02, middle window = 0.904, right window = 1.21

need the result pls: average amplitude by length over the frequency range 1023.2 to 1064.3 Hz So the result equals 1.21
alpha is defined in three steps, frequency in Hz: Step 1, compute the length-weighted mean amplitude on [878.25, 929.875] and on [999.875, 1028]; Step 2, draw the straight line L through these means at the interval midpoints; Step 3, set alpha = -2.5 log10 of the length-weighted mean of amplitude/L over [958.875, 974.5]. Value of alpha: 0.36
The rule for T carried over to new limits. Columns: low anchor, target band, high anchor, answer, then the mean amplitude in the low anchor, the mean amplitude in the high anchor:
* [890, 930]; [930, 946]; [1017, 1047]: 0.17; 1.13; 1.22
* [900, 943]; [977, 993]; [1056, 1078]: 0.04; 1.11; 1.21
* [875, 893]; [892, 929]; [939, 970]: -0.21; 1.05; 0.752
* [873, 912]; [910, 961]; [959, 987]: 0.08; 1.08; 0.946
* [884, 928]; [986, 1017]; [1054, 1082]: -0.04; 1.12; 1.21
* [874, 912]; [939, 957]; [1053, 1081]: 0.46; 1.09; 1.21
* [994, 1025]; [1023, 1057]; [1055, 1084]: 0.01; 1.24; 1.21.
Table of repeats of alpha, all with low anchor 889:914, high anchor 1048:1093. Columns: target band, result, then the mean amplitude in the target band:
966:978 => 0.174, 0.981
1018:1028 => -0.054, 1.24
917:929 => -0.039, 1.16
